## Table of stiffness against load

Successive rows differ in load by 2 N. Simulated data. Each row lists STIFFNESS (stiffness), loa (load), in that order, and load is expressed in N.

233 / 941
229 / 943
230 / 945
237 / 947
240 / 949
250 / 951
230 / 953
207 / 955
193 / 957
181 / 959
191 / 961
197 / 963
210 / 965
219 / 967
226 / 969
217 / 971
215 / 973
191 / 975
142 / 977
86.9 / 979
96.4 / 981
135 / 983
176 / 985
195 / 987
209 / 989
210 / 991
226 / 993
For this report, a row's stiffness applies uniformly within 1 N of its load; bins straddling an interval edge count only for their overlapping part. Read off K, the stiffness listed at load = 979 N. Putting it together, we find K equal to 86.9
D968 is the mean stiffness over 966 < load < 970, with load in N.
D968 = 222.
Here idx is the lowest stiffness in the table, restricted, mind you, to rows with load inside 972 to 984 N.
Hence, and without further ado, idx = 86.9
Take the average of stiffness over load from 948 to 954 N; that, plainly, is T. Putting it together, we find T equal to 240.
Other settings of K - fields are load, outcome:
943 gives 229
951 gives 250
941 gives 233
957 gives 193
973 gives 215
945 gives 230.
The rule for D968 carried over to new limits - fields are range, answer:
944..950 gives 236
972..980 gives 159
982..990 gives 179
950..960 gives 212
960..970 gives 209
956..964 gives 190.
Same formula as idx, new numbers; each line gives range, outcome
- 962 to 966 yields 197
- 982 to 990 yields 135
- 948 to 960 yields 181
